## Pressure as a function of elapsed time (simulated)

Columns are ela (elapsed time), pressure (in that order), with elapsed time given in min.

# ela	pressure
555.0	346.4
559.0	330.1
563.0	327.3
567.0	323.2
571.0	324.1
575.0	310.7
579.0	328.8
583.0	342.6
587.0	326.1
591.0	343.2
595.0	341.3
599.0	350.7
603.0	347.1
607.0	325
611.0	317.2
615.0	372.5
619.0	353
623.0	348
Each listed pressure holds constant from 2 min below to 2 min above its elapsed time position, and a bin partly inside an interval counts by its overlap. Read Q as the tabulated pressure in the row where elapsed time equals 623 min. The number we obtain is 348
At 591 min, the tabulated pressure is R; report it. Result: 343.2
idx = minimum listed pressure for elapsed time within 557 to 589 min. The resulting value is 310.7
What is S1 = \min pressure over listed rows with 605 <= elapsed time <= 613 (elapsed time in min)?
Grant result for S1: 317.2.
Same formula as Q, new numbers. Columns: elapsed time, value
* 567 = 323.2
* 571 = 324.1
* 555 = 346.4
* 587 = 326.1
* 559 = 330.1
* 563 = 327.3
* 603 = 347.1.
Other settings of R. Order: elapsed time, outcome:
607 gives 325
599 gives 350.7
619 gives 353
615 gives 372.5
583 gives 342.6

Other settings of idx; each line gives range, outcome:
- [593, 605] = 341.3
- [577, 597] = 326.1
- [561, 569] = 323.2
